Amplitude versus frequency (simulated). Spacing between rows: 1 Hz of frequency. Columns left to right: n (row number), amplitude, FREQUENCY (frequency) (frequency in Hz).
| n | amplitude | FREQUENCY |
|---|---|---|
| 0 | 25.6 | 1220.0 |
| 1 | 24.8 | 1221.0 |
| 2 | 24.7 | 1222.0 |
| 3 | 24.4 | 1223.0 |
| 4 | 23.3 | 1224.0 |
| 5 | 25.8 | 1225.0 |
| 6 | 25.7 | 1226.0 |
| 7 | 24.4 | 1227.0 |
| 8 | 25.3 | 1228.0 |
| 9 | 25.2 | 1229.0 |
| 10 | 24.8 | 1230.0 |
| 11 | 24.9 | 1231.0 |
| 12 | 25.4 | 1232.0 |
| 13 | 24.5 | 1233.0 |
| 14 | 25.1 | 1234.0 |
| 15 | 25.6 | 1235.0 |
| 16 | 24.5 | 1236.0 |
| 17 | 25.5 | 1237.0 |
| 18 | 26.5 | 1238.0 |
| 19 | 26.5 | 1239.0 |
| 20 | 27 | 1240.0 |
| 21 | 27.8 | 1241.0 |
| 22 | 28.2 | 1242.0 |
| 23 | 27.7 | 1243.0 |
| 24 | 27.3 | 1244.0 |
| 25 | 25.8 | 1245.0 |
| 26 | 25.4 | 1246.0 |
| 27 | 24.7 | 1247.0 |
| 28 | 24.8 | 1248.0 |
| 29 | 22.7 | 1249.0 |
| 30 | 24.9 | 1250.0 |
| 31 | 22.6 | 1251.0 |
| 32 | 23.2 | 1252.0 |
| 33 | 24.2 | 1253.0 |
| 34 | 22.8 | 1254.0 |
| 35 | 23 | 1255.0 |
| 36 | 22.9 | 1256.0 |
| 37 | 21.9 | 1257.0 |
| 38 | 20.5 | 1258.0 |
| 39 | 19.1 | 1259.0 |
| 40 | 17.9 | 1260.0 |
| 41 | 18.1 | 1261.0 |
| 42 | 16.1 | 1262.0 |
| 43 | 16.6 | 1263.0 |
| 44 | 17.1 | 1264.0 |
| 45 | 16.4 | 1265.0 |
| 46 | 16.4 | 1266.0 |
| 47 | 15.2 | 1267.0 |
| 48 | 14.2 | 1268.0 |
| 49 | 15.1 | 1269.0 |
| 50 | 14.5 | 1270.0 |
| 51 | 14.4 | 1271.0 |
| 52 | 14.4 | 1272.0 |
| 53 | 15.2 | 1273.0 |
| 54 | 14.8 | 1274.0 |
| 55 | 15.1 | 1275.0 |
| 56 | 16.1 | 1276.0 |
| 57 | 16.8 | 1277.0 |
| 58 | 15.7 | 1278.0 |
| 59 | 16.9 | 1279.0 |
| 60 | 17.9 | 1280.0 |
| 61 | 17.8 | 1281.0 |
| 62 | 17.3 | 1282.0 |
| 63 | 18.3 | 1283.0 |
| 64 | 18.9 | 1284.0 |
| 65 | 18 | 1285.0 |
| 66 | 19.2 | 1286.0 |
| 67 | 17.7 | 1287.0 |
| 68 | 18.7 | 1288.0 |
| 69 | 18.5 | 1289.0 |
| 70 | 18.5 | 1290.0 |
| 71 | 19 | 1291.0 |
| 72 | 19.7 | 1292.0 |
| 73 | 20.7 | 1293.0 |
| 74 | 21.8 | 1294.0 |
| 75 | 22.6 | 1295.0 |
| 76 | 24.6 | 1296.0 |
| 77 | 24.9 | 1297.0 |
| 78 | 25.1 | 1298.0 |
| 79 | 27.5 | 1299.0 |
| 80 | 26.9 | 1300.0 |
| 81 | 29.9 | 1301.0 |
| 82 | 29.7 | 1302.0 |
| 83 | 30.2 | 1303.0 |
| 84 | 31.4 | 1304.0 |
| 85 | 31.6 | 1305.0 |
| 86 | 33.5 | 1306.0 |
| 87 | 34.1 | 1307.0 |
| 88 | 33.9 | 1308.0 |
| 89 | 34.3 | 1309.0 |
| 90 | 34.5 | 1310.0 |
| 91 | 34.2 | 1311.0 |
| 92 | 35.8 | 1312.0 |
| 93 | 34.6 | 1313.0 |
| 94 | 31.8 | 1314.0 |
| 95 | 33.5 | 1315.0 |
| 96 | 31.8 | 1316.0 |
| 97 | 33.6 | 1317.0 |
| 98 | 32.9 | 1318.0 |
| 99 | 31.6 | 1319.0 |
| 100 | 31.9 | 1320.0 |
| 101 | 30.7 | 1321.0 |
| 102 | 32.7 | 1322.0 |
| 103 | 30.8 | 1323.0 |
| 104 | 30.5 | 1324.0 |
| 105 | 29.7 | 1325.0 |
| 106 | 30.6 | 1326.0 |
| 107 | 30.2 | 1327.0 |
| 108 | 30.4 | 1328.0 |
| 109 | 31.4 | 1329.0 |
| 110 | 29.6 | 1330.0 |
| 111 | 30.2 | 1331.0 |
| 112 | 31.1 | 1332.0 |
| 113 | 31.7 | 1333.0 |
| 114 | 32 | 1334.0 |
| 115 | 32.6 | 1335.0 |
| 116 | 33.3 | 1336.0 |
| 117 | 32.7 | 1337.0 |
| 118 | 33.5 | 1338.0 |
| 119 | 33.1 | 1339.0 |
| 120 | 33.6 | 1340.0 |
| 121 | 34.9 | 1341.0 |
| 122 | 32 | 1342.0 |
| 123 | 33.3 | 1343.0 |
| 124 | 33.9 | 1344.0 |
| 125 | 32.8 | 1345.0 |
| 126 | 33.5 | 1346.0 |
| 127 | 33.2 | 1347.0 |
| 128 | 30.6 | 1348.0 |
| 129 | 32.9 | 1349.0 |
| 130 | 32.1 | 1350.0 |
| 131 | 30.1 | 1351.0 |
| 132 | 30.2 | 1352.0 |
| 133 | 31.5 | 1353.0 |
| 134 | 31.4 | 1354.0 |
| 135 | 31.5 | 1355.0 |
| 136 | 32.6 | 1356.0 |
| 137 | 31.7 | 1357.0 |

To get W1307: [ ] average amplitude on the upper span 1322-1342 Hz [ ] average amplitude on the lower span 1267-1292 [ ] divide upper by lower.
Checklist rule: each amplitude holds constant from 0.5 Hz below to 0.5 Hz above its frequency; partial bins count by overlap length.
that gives 1.89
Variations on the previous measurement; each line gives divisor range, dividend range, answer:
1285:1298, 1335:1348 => 1.61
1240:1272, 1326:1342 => 1.52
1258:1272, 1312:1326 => 1.97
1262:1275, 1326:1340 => 2.06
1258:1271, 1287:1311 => 1.61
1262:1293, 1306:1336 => 1.91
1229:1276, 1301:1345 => 1.50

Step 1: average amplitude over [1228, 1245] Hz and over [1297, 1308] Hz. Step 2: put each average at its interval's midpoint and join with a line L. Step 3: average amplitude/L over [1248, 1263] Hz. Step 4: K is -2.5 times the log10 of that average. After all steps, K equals 0.258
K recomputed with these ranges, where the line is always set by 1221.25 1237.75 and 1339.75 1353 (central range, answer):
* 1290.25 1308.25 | 0.10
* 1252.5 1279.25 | 0.48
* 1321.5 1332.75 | 0.02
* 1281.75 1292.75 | 0.47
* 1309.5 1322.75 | -0.08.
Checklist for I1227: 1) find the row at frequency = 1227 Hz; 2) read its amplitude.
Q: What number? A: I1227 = 24.4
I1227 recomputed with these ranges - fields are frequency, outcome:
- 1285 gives 18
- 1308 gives 33.9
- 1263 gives 16.6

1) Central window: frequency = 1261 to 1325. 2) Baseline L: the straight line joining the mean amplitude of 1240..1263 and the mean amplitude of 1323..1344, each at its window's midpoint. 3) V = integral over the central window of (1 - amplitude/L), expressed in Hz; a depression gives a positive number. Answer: 9.8 Hz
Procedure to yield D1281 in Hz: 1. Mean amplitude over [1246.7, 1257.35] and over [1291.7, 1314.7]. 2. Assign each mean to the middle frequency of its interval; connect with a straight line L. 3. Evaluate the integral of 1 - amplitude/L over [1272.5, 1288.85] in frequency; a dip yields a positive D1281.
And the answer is 5.9 Hz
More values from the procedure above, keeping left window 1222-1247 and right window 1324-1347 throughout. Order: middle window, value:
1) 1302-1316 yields -1.3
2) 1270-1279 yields 4.1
